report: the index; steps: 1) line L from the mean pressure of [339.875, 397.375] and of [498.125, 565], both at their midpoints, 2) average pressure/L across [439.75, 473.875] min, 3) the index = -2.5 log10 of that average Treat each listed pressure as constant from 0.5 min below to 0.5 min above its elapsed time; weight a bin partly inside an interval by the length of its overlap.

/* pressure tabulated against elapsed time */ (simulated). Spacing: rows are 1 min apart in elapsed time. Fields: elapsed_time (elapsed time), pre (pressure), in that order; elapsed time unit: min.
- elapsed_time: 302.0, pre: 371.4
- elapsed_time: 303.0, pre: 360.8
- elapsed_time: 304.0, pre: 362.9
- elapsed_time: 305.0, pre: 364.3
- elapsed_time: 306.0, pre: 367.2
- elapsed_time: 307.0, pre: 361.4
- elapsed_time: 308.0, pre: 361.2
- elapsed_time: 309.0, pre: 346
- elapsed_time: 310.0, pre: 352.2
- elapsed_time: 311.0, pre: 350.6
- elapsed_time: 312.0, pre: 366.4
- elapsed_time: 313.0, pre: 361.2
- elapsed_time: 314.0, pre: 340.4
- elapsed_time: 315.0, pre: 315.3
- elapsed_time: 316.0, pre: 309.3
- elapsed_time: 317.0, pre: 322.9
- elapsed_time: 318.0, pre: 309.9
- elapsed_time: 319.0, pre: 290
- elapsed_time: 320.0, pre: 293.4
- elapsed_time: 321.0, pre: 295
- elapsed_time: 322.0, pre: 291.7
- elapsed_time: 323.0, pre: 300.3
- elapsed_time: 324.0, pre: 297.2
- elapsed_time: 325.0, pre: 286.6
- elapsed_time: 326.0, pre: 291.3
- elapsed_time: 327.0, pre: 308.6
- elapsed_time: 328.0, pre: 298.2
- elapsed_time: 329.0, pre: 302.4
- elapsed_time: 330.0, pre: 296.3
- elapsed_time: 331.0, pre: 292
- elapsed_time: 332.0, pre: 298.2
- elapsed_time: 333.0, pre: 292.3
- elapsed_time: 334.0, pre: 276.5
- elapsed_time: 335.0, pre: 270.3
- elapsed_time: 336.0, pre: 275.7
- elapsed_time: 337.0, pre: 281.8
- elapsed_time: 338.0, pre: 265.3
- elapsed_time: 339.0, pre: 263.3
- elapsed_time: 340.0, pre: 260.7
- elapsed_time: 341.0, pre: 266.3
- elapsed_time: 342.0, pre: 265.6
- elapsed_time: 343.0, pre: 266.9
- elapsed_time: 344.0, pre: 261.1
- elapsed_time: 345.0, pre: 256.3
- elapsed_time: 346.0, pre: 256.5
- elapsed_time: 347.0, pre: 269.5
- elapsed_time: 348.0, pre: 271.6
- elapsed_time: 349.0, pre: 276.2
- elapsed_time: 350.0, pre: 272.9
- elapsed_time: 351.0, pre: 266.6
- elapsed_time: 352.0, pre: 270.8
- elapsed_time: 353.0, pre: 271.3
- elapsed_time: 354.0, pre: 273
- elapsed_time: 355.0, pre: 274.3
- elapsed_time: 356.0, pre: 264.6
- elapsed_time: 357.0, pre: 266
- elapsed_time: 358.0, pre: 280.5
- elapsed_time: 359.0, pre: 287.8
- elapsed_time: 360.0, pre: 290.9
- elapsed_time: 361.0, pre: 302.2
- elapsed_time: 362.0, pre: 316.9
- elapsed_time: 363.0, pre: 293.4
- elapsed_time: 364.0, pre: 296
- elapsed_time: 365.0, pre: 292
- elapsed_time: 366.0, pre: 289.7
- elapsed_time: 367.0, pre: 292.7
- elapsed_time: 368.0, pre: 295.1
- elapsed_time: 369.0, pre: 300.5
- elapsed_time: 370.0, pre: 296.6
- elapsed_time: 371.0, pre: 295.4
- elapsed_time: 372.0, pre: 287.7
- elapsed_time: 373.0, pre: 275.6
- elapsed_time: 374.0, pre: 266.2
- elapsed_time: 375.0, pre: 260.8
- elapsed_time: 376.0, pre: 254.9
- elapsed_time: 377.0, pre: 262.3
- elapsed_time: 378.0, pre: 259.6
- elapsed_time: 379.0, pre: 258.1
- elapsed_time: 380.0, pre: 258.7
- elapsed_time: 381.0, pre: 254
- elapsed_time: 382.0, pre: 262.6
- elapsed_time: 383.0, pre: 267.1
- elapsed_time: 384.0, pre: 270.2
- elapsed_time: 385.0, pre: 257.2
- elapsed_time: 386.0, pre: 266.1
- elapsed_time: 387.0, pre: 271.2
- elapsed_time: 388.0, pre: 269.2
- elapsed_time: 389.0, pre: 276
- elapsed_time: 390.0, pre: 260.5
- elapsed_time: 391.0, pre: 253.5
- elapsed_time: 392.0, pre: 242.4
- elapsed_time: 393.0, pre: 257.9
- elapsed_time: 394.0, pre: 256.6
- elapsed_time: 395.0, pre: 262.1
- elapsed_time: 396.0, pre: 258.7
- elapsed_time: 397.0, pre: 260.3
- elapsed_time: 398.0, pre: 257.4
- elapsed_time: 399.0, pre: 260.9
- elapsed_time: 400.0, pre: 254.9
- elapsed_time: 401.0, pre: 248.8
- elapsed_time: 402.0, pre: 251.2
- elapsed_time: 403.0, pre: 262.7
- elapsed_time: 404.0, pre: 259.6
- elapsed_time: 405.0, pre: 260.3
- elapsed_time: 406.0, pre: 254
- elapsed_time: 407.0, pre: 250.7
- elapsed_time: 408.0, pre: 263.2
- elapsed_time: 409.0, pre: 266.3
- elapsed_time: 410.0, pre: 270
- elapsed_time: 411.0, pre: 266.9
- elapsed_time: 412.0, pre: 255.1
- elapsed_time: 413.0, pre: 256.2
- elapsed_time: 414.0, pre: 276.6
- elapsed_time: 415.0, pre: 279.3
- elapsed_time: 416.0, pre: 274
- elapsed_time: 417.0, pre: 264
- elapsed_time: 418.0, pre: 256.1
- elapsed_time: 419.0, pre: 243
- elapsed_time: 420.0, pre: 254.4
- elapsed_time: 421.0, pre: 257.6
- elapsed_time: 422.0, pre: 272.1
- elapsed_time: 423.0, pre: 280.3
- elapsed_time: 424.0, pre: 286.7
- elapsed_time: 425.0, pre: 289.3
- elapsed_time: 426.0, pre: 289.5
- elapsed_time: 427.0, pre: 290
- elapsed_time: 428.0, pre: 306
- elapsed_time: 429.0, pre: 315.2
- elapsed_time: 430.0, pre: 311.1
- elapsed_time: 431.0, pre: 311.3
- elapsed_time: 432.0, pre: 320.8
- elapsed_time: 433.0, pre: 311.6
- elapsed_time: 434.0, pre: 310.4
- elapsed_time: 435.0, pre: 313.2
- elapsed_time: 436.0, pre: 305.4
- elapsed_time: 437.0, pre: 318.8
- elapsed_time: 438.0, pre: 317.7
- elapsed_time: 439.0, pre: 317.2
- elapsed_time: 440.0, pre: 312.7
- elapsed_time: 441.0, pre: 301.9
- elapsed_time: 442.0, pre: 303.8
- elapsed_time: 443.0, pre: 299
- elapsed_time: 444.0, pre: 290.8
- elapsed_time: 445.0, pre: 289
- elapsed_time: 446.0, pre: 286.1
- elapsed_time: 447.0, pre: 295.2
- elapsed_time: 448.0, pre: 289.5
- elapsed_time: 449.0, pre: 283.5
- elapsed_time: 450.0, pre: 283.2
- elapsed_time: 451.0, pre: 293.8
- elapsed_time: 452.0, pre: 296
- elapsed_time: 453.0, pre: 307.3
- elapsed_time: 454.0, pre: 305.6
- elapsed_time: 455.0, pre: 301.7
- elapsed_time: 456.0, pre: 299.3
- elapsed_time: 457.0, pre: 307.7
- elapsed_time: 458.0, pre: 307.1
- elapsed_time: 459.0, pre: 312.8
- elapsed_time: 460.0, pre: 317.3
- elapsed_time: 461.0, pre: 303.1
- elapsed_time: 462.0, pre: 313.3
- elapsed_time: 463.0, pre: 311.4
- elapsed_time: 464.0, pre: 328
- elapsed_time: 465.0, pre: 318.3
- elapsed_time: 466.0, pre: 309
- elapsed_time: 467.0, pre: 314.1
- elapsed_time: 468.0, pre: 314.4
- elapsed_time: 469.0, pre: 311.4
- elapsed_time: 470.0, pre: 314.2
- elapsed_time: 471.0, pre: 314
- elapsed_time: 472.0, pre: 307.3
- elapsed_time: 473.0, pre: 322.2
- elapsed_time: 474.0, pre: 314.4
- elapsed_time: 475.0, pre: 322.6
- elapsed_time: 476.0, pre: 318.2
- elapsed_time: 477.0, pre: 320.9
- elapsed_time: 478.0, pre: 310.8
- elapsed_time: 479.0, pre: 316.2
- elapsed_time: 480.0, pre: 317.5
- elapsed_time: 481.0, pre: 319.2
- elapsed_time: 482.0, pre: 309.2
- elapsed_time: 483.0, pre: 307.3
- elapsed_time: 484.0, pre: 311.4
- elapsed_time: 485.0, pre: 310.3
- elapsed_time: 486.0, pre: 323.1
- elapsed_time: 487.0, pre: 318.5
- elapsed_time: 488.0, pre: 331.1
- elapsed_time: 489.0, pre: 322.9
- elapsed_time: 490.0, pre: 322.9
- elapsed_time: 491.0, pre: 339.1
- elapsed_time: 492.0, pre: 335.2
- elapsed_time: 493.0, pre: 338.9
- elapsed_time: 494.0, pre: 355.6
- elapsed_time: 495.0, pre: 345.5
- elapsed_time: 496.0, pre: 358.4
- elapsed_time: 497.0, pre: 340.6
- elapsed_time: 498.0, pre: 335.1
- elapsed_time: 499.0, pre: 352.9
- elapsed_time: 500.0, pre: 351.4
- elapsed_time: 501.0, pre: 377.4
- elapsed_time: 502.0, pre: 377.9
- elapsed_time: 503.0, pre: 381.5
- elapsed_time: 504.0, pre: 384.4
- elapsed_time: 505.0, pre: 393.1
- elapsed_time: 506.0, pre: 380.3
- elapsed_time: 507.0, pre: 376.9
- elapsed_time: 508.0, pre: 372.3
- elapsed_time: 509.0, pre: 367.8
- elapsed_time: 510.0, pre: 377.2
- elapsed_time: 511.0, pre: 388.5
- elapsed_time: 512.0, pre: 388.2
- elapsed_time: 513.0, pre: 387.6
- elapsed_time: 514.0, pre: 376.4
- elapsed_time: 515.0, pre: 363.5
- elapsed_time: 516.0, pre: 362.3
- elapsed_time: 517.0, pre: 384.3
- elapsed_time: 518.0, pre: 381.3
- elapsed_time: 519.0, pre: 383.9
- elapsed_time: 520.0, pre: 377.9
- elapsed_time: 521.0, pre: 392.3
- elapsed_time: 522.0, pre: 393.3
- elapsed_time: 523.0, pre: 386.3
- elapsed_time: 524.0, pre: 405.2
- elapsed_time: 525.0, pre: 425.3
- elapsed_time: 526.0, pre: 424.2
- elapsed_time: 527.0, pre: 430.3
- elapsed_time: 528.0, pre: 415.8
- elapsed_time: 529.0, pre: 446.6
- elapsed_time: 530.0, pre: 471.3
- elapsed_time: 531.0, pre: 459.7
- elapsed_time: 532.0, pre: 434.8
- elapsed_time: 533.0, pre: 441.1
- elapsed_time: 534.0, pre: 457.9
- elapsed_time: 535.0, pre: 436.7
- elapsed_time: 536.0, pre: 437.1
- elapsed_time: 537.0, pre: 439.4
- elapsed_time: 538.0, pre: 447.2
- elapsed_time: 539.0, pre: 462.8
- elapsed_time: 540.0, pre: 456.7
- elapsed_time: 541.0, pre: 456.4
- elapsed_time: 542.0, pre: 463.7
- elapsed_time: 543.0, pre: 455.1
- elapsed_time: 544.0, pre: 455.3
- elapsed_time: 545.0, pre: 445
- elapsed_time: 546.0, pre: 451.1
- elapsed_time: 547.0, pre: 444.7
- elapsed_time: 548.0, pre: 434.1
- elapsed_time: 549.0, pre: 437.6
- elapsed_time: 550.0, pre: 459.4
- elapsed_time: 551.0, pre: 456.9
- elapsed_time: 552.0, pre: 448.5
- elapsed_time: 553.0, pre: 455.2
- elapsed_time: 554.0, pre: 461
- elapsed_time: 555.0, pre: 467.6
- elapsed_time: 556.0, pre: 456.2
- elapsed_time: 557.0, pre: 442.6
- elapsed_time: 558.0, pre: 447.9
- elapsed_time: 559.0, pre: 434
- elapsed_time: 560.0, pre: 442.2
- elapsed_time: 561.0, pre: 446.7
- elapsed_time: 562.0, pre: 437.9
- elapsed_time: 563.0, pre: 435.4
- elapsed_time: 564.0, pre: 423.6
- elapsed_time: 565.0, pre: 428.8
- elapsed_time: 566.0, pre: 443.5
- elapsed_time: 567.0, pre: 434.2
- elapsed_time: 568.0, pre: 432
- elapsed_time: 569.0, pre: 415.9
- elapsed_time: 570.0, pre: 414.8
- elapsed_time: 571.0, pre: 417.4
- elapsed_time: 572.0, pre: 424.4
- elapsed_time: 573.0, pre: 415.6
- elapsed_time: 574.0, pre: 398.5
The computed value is 0.16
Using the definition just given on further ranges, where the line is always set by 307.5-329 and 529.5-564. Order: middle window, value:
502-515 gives 0.13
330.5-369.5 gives 0.20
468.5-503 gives 0.25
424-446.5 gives 0.25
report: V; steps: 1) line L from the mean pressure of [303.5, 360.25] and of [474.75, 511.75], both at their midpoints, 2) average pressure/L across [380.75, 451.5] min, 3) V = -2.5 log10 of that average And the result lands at 0.16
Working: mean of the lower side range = 297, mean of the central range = 277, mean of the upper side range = 344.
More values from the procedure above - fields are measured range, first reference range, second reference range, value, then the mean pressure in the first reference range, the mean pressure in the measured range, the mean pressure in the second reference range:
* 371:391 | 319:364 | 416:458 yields 0.08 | 281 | 266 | 295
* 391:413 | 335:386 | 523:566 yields 0.21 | 274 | 258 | 444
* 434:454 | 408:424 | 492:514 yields -0.01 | 265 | 301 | 368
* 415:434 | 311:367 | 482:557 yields 0.19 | 289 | 286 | 398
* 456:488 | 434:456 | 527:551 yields 0.09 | 301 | 314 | 448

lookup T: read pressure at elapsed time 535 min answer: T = 436.7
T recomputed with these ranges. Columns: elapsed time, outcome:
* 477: 320.9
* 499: 352.9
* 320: 293.4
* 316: 309.3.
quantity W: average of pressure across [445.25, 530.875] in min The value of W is 344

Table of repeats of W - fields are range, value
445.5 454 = 293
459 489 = 316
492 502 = 351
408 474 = 296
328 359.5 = 274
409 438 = 285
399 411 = 259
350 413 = 270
